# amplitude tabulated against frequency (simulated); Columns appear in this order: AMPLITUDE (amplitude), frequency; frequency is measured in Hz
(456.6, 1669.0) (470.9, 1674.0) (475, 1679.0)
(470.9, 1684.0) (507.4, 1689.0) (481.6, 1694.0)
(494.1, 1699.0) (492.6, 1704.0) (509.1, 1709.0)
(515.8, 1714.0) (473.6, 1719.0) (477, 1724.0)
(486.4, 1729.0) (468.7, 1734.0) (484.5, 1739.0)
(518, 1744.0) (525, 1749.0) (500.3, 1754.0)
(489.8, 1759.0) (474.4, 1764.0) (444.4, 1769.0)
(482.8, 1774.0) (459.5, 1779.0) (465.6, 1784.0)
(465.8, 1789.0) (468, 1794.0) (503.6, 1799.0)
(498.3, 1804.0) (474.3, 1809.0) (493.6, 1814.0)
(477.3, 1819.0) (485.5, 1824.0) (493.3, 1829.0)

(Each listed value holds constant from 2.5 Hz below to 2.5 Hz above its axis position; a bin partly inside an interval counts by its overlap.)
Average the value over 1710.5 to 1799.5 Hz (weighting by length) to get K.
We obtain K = 483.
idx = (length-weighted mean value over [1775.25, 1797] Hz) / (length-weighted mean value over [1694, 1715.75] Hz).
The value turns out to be 0.9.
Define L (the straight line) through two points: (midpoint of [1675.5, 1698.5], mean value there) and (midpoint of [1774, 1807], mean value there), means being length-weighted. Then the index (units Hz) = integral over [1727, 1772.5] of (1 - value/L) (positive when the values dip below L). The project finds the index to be -0.8 Hz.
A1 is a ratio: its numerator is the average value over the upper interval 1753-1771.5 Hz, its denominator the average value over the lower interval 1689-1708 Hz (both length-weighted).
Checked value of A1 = 1.0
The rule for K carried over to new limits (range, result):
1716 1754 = 491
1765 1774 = 460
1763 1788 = 465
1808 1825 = 483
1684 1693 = 493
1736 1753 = 507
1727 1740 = 479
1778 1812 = 477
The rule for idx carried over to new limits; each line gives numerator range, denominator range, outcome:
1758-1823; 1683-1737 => 0.97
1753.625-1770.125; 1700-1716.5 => 0.94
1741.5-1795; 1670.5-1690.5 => 1.01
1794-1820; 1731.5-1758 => 0.98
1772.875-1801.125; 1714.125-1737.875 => 0.98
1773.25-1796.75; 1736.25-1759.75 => 0.93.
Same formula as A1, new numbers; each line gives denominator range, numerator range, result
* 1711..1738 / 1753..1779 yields 0.98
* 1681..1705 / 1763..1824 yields 0.97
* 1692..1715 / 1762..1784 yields 0.93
